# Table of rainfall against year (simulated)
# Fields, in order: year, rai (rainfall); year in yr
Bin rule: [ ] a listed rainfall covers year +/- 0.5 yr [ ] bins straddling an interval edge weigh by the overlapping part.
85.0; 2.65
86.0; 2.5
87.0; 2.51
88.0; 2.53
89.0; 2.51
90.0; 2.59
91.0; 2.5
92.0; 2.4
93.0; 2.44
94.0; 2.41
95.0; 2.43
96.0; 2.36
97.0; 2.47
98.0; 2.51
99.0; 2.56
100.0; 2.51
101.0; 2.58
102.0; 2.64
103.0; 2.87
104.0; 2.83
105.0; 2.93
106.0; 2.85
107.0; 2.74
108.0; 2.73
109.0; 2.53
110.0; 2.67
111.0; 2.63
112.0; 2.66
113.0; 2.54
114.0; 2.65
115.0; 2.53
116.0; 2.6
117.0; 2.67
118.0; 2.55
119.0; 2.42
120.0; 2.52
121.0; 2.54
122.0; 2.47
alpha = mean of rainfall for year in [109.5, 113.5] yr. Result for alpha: 2.62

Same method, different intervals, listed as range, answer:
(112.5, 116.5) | 2.58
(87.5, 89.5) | 2.52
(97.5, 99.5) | 2.54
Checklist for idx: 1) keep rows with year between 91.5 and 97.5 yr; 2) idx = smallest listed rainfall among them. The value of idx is 2.36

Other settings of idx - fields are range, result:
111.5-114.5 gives 2.54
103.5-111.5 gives 2.53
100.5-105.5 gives 2.58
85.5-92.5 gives 2.4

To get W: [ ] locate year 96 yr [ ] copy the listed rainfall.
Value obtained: 2.36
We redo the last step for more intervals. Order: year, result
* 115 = 2.53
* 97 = 2.47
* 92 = 2.4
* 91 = 2.5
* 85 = 2.65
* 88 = 2.53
